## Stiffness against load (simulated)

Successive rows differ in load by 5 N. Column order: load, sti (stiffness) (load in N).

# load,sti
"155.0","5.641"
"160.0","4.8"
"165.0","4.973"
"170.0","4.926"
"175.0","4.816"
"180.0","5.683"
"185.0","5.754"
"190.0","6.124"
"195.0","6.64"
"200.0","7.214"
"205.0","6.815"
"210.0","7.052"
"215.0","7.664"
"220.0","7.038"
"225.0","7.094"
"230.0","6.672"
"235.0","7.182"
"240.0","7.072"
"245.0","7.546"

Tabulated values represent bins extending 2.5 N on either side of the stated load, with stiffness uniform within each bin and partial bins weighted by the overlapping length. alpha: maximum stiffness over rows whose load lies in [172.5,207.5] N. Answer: 7.214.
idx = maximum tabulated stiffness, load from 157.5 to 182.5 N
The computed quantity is 5.683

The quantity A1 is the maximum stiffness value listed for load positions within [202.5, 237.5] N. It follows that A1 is 7.664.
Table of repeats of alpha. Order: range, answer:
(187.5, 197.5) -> 6.64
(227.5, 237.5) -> 7.182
